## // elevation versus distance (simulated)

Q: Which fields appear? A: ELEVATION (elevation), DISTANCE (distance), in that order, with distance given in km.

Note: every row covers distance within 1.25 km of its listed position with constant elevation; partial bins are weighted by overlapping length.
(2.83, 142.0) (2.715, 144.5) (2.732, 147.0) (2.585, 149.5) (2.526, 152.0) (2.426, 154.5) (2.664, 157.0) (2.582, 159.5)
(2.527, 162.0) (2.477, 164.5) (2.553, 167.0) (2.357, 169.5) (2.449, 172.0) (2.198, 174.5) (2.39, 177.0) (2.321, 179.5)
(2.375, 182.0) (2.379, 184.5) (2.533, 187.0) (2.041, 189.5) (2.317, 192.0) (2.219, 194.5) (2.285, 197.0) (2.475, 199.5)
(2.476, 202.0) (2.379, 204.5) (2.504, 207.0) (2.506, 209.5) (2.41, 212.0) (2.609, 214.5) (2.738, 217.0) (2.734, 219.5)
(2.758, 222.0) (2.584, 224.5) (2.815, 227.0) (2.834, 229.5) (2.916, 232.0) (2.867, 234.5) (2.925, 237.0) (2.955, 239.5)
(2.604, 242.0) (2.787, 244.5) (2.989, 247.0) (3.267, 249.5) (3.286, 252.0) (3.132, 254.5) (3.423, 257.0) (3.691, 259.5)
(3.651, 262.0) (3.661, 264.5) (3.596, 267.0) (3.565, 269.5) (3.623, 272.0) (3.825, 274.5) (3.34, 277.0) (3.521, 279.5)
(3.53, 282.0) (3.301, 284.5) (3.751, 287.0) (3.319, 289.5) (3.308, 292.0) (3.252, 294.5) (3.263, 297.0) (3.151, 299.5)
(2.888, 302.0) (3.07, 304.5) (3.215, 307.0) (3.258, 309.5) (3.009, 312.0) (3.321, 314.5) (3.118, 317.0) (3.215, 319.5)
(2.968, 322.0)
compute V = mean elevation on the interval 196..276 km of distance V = 2.97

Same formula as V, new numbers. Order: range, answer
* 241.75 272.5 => 3.35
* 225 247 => 2.84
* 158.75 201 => 2.38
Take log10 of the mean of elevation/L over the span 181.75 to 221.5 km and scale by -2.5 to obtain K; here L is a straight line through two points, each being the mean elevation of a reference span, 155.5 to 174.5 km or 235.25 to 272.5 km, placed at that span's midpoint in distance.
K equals 0.153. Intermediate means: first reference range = 2.49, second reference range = 3.26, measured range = 2.44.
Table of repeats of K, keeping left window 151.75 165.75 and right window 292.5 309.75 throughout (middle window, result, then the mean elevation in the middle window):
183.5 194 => 0.16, 2.31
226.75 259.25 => -0.04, 3.01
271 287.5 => -0.16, 3.55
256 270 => -0.20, 3.6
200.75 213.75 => 0.12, 2.46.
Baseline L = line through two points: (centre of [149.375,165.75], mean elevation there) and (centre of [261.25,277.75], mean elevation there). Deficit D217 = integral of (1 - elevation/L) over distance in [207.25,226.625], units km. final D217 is 3.0 km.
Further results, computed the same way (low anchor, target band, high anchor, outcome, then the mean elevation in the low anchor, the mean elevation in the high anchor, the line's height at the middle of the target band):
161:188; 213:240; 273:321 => 0.03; 2.41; 3.3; 2.79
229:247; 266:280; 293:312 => -2.64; 2.85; 3.15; 3.01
